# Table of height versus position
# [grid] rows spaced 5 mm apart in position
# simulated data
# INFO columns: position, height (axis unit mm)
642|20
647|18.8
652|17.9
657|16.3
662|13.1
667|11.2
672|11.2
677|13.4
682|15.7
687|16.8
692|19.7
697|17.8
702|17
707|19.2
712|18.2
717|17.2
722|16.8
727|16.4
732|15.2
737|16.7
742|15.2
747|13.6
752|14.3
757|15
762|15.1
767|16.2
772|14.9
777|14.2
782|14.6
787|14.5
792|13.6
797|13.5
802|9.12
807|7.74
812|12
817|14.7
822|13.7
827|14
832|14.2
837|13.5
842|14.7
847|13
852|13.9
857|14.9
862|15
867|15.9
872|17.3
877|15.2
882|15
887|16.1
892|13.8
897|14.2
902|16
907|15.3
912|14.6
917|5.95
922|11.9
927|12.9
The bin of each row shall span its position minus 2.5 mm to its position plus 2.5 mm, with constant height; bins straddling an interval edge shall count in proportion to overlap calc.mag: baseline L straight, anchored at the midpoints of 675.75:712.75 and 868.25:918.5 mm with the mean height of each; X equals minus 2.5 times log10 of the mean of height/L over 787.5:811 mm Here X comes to 0.364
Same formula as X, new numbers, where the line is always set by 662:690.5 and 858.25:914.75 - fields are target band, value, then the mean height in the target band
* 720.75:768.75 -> -0.08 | 15.4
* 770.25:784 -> 0.00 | 14.5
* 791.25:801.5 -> 0.16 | 12.7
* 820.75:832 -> 0.07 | 13.9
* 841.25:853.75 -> 0.09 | 13.7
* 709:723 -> -0.24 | 17.5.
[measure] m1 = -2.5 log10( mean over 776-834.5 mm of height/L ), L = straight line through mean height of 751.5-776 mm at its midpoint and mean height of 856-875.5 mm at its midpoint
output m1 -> 0.19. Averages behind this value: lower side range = 15.1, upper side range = 15.8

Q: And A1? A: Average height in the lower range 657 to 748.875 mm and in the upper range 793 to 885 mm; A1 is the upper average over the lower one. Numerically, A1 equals 0.9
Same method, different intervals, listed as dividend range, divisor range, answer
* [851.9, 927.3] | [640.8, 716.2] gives 0.87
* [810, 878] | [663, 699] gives 0.96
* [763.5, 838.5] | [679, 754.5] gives 0.80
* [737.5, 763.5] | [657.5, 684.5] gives 1.12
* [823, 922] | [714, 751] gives 0.90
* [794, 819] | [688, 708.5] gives 0.62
